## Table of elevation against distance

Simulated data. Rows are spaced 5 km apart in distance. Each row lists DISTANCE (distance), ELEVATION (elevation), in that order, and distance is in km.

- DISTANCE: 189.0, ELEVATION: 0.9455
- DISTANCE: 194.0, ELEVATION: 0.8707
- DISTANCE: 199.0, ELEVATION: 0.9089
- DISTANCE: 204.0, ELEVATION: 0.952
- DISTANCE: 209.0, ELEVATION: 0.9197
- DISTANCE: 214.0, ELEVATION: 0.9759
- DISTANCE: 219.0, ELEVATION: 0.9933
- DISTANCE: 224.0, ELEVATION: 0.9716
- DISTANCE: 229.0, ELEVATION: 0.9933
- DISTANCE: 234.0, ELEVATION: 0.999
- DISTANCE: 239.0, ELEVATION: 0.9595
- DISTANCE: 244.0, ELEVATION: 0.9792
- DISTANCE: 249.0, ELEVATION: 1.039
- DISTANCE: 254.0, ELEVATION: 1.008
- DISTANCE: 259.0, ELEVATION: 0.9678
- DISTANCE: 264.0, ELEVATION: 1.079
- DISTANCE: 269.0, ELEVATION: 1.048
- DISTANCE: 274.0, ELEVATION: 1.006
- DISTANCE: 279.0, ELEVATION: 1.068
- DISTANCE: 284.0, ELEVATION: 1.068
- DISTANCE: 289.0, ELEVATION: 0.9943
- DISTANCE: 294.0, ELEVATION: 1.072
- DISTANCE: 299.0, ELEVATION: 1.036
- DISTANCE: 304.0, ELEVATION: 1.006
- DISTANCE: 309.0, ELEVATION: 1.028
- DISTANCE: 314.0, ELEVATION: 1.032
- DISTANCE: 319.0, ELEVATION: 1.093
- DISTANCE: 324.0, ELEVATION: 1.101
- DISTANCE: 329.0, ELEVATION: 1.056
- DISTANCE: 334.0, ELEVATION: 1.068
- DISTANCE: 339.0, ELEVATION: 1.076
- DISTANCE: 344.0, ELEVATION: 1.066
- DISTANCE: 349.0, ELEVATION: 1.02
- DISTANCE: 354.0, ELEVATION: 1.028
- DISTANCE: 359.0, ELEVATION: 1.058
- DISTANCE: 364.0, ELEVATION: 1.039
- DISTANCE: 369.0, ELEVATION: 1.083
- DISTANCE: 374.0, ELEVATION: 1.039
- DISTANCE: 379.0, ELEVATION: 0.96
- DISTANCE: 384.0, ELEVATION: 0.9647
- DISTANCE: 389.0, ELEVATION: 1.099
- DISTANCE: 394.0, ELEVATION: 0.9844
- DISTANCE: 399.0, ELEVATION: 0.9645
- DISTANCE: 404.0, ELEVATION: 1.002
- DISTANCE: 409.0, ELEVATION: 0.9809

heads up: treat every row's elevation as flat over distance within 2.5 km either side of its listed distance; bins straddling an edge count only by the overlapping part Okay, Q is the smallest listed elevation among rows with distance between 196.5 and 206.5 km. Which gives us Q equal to 0.9089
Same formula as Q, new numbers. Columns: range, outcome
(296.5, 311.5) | 1.006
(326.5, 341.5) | 1.056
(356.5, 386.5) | 0.96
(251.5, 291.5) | 0.9678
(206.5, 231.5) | 0.9197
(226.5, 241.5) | 0.9595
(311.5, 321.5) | 1.032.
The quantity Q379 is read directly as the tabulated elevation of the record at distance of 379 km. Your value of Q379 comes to 0.96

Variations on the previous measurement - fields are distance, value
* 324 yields 1.101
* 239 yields 0.9595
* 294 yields 1.072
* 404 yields 1.002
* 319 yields 1.093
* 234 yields 0.999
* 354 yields 1.028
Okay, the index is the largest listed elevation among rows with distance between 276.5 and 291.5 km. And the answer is 1.068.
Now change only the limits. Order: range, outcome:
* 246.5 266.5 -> 1.079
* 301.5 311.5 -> 1.028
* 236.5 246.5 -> 0.9792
